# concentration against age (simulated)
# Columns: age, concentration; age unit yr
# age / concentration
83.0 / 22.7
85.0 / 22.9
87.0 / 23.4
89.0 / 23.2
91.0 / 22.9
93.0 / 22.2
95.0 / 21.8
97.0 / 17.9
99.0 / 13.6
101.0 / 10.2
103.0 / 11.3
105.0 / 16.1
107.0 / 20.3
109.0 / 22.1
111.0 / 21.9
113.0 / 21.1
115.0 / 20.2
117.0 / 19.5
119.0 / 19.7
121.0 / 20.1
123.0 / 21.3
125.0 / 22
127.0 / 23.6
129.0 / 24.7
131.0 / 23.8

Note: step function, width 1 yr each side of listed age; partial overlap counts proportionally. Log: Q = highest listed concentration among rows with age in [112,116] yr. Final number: 21.1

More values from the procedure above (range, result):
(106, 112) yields 22.1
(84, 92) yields 23.4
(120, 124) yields 21.3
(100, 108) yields 20.3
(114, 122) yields 20.2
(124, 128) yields 23.6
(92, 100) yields 22.2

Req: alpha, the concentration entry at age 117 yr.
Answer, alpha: 19.5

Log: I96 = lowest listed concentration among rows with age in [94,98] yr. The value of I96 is 17.9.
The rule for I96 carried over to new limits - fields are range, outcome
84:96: 21.8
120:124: 20.1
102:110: 11.3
